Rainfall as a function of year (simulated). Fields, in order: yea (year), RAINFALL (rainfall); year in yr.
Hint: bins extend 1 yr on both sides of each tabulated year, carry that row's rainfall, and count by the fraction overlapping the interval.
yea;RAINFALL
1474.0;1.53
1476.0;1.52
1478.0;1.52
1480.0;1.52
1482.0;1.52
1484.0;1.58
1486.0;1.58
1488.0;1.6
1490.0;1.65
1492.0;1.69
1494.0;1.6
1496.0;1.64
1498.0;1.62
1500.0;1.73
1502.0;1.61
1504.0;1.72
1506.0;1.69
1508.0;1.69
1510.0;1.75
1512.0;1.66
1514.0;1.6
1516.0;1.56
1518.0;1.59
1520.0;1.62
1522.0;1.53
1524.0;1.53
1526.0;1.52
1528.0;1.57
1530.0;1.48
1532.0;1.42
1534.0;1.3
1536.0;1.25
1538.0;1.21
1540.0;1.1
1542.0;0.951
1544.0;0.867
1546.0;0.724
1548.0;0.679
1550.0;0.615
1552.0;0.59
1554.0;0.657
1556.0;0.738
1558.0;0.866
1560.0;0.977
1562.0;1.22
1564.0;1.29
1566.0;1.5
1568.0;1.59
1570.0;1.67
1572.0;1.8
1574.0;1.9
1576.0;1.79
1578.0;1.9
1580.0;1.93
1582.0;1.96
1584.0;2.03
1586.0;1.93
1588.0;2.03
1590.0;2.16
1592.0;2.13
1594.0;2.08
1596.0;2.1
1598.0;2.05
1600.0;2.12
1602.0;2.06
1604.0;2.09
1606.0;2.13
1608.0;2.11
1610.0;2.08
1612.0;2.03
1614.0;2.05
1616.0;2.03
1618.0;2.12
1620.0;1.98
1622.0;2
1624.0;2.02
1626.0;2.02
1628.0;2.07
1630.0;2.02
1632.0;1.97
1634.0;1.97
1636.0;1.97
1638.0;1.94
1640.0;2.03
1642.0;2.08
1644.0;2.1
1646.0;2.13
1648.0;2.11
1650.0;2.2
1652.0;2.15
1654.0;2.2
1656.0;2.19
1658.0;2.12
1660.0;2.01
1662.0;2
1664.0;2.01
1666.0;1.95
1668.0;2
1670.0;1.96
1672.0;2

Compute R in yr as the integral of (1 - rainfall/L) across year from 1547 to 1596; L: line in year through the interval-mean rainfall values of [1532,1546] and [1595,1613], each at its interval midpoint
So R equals 4.0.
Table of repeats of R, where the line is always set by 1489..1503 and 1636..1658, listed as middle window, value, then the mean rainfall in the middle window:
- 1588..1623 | -1.70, 2.08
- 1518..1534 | 2.07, 1.51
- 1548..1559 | 6.83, 0.692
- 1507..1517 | 0.26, 1.65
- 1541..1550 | 5.07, 0.784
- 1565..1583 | 0.99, 1.78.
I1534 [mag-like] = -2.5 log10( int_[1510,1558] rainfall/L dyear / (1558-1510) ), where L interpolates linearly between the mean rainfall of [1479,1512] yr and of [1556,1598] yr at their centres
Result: 0.35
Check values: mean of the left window 1.64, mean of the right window 1.73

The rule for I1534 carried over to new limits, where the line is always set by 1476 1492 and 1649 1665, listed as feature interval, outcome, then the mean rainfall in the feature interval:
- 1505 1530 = 0.05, 1.6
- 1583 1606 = -0.09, 2.07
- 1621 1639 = 0.02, 2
